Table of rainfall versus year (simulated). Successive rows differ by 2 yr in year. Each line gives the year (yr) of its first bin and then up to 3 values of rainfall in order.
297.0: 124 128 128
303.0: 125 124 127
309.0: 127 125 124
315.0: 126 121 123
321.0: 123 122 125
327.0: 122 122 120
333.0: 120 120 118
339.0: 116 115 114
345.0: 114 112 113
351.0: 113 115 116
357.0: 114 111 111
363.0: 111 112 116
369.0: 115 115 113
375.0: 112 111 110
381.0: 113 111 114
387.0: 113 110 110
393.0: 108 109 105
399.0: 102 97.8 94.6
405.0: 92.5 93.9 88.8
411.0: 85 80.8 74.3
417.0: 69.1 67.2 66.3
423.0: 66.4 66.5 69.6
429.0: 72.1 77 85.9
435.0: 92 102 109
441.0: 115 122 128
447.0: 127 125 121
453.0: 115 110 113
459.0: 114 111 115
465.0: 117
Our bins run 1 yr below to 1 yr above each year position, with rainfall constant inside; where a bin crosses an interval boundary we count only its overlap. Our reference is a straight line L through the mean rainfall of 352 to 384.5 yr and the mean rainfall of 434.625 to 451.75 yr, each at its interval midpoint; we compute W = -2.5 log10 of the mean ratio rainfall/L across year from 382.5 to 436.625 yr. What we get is 0.27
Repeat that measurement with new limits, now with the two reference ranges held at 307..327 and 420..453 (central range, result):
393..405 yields 0.04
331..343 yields 0.02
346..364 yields 0.02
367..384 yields -0.02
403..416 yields 0.19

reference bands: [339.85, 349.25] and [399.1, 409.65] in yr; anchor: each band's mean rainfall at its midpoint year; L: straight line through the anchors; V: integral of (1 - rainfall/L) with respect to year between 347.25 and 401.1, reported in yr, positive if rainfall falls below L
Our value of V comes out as -3.8 yr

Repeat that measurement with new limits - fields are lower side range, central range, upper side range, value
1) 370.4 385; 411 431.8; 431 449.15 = 7.3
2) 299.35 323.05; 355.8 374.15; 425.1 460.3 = 0.5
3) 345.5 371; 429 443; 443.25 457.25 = 2.6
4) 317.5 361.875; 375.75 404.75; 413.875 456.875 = -0.6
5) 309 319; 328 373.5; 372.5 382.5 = 0.7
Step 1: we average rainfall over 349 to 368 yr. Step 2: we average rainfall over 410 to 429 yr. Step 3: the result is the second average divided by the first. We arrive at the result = 0.63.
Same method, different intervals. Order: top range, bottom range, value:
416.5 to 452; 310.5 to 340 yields 0.77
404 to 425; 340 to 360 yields 0.68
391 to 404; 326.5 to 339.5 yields 0.86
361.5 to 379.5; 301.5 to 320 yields 0.90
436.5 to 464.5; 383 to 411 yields 1.14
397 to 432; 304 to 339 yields 0.66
